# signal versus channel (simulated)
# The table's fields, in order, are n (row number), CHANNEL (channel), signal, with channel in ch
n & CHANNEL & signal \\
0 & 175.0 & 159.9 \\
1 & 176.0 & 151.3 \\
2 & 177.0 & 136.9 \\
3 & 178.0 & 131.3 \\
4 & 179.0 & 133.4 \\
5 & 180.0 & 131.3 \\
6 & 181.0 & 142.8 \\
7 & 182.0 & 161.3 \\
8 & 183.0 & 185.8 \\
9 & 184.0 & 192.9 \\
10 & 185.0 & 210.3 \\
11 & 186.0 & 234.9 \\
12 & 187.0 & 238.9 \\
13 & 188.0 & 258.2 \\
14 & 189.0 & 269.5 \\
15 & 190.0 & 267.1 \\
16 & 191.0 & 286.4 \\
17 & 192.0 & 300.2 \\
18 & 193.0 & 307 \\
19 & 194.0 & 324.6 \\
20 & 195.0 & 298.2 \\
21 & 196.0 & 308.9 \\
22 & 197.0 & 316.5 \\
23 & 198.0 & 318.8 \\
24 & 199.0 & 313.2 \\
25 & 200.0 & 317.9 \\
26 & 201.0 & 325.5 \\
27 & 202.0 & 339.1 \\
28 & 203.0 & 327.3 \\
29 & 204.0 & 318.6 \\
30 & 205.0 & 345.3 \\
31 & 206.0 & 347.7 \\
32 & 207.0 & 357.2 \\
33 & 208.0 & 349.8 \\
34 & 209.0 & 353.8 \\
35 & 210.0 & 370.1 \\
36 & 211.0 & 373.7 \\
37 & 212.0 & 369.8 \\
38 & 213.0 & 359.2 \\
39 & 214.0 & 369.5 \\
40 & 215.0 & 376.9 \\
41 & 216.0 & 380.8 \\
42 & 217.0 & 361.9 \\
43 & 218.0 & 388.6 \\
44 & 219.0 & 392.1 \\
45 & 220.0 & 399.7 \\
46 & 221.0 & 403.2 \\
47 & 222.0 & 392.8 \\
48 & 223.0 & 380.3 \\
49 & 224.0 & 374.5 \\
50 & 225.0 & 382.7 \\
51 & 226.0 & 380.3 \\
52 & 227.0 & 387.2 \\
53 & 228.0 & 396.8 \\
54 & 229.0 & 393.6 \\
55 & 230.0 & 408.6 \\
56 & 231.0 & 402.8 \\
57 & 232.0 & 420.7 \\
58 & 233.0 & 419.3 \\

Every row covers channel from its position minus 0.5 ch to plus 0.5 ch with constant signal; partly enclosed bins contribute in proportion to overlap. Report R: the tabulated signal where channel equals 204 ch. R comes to 318.6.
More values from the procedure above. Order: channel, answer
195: 298.2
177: 136.9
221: 403.2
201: 325.5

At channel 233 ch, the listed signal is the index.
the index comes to 419.3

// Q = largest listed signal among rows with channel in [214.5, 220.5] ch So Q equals 399.7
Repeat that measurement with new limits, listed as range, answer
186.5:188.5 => 258.2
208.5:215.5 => 376.9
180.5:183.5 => 185.8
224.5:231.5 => 408.6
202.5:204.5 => 327.3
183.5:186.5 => 234.9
